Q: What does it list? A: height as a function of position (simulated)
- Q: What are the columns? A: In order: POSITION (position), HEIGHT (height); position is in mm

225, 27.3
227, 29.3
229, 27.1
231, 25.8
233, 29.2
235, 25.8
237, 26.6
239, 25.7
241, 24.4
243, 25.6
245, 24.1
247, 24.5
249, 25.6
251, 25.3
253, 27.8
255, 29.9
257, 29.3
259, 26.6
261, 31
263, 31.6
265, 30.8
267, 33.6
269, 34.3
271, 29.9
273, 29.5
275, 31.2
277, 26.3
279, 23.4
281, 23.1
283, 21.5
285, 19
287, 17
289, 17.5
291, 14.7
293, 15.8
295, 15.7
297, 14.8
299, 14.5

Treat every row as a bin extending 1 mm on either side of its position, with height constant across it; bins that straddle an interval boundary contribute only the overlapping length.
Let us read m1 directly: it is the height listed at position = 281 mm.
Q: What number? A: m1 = 23.1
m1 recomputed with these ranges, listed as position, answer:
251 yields 25.3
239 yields 25.7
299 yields 14.5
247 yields 24.5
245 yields 24.1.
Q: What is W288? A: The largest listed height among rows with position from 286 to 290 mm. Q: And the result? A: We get 17.5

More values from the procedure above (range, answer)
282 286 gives 21.5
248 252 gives 25.6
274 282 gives 31.2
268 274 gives 34.3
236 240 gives 26.6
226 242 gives 29.3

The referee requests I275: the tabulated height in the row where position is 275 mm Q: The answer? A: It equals 31.2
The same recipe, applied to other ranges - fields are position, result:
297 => 14.8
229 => 27.1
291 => 14.7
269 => 34.3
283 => 21.5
